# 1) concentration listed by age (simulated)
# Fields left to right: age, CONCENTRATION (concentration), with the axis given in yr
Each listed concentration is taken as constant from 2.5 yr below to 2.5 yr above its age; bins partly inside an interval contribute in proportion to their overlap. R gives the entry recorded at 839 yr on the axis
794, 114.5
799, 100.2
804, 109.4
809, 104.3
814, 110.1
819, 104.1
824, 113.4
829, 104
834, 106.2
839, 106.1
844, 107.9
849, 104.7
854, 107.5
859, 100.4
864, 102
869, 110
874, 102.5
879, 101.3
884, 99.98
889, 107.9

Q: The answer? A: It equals 106.1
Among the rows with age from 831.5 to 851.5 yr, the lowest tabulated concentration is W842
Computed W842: 104.7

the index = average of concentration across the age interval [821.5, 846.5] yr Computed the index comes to 108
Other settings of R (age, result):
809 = 104.3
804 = 109.4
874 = 102.5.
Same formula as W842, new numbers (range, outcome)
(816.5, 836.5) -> 104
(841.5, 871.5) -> 100.4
